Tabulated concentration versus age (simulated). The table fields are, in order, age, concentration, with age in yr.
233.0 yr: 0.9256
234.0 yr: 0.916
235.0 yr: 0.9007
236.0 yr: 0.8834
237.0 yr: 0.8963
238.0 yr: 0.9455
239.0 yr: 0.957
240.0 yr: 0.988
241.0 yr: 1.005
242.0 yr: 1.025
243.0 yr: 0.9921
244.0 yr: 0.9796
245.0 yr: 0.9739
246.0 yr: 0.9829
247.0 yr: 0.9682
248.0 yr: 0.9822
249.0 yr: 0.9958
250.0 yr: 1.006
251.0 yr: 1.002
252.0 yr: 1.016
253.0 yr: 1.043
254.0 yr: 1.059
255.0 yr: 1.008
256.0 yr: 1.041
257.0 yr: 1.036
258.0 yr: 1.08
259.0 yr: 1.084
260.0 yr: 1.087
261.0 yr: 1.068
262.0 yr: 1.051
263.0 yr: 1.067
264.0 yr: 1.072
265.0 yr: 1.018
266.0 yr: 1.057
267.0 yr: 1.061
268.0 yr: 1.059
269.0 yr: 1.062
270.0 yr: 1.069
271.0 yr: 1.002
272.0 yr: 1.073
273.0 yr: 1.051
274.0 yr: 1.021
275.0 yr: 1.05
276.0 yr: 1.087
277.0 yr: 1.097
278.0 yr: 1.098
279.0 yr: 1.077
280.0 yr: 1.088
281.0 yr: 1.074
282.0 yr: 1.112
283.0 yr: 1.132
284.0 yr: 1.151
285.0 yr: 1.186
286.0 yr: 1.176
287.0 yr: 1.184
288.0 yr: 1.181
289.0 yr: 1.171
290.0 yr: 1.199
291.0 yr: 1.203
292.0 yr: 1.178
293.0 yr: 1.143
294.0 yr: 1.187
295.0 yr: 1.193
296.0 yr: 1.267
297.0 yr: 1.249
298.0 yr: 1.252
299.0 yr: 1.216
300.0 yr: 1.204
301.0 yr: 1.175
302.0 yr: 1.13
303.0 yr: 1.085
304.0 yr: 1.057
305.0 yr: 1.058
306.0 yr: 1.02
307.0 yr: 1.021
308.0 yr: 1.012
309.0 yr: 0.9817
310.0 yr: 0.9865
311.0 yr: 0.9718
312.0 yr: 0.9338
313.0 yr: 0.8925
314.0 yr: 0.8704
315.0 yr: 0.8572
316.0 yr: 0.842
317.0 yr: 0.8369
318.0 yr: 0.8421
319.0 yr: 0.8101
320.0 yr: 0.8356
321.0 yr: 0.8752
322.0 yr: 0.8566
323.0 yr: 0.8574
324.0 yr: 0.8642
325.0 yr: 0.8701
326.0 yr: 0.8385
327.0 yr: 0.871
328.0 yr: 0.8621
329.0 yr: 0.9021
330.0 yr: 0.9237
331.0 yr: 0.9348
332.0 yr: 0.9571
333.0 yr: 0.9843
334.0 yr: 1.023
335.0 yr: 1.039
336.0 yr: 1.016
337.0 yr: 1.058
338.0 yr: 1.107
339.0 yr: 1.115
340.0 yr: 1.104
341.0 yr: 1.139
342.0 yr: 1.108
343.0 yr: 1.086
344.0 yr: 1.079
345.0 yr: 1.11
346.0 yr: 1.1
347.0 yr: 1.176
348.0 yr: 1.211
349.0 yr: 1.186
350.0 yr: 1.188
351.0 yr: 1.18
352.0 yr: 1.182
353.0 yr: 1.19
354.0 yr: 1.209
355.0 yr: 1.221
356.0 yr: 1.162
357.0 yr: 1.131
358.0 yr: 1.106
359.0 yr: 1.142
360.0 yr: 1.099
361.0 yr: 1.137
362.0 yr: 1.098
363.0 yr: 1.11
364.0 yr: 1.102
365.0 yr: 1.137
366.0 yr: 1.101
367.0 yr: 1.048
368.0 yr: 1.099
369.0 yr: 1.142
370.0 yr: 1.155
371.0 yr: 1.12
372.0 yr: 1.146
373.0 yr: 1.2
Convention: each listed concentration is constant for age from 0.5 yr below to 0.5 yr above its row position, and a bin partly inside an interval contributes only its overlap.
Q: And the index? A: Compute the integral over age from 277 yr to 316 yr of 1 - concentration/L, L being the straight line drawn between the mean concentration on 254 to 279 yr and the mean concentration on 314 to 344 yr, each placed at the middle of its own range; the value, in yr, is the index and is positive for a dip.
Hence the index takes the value -3.7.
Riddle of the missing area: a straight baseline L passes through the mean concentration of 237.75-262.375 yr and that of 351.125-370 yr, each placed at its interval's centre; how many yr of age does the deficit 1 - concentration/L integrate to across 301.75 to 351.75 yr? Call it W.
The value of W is 4.8 yr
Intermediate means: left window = 1.02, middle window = 0.994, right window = 1.14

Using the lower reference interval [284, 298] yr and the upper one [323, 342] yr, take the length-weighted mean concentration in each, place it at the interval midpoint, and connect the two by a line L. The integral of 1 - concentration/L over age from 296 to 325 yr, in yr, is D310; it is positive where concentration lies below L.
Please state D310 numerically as 2.87 yr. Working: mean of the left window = 1.19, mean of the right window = 0.979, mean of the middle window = 0.988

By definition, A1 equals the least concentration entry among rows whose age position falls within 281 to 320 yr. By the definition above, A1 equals 0.8101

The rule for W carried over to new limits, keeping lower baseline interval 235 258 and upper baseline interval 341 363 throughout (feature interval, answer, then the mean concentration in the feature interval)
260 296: -2.4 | 1.11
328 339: 1.2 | 0.994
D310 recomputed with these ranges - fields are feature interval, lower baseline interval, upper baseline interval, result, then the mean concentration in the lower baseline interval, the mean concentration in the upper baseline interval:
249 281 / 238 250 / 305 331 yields -3.1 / 0.985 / 0.901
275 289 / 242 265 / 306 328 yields -2.3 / 1.03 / 0.894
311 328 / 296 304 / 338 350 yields 4.4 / 1.18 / 1.13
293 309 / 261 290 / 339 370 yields -0.4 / 1.09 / 1.14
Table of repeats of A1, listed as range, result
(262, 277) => 1.002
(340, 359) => 1.079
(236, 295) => 0.8834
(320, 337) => 0.8356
